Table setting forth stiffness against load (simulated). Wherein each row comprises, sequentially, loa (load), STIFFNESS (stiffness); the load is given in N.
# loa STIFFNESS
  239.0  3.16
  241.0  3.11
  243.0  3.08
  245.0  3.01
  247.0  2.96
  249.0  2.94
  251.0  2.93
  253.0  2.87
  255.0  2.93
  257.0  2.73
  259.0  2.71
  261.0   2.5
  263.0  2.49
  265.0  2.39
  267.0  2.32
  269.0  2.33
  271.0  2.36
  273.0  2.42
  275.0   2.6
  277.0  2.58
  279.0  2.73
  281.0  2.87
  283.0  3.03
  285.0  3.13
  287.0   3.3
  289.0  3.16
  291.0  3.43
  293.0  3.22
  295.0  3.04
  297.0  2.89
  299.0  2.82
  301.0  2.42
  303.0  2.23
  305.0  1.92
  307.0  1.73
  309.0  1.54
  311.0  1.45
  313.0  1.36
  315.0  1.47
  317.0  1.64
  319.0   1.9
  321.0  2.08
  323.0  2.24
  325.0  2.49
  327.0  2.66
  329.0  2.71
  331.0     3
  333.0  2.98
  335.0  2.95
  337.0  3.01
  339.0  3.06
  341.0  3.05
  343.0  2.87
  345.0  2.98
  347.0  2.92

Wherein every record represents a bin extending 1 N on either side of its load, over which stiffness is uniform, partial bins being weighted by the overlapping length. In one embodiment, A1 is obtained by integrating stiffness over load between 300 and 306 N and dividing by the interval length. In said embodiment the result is 2.19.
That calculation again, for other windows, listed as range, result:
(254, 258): 2.83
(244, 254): 2.94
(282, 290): 3.16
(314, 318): 1.55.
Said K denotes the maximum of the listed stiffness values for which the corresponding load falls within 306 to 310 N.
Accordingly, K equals 1.73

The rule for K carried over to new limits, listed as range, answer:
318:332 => 3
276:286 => 3.13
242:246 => 3.08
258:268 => 2.71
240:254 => 3.11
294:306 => 3.04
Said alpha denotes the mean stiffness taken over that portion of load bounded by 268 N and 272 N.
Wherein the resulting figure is 2.34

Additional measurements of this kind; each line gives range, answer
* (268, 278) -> 2.46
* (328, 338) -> 2.93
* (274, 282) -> 2.69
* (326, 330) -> 2.69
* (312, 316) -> 1.42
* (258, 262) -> 2.6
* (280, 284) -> 2.95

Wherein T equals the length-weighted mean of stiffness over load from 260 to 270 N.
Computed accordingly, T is 2.41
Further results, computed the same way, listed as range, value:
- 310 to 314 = 1.41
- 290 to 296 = 3.23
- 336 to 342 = 3.04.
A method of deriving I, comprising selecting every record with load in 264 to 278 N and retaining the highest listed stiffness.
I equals 2.6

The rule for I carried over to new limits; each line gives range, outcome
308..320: 1.9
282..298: 3.43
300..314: 2.42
